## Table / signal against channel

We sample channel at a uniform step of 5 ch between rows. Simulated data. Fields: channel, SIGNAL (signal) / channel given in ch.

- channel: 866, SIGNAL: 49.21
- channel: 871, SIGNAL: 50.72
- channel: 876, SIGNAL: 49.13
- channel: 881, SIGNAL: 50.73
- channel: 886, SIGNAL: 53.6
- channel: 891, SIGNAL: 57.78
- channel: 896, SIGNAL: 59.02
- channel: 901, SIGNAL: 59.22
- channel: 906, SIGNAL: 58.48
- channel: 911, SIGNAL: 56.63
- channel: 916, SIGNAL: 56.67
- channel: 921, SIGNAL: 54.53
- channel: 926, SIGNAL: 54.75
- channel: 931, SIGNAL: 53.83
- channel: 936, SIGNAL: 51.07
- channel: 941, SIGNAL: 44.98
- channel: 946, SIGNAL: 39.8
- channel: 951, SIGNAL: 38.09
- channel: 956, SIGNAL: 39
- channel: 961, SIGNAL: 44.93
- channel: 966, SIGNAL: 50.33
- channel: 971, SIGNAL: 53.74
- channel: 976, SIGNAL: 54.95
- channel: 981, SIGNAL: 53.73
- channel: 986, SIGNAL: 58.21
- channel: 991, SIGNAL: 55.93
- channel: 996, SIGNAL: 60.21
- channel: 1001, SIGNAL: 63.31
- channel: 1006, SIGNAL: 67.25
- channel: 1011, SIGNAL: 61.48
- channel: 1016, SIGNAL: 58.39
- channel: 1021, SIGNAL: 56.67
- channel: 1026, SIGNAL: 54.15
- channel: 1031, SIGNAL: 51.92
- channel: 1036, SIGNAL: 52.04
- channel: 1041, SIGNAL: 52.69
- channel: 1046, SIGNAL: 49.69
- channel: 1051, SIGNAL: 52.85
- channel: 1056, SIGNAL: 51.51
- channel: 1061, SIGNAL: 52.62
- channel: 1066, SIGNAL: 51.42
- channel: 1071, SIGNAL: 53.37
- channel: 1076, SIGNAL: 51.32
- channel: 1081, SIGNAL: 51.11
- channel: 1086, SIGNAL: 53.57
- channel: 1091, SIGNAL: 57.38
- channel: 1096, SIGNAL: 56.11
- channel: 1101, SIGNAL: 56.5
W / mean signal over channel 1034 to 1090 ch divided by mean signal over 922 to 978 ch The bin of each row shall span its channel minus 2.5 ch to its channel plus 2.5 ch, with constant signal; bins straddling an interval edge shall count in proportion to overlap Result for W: 1.09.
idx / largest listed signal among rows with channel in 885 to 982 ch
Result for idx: 59.22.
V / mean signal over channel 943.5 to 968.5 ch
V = 42.4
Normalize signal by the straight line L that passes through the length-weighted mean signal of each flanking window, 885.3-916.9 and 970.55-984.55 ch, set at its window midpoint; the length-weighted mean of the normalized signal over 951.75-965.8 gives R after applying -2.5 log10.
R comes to 0.28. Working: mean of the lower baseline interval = 57.6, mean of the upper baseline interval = 54.5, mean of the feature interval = 42.9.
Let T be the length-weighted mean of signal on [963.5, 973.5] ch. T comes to 52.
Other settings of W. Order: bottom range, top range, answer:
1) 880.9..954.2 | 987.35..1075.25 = 1.06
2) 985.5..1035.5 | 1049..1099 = 0.91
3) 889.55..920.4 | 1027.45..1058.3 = 0.90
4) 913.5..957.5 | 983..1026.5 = 1.24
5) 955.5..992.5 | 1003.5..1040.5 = 1.10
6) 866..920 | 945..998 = 0.91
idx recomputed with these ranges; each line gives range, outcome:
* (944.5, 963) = 44.93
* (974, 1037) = 67.25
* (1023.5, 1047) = 54.15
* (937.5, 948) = 44.98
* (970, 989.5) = 58.21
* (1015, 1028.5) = 58.39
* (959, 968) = 50.33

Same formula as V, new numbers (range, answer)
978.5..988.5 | 56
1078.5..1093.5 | 54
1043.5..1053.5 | 51.3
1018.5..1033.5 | 54.2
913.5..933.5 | 54.9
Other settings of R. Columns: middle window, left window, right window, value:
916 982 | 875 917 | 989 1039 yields 0.16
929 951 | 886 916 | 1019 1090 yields 0.22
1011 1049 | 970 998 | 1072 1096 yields 0.02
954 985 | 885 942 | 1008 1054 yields 0.10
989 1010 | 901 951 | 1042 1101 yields -0.18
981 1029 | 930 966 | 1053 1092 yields -0.22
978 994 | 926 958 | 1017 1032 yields -0.11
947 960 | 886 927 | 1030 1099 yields 0.38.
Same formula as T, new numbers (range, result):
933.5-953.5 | 43.5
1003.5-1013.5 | 64.4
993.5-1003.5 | 61.8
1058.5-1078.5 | 52.2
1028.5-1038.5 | 52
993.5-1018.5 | 62.1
